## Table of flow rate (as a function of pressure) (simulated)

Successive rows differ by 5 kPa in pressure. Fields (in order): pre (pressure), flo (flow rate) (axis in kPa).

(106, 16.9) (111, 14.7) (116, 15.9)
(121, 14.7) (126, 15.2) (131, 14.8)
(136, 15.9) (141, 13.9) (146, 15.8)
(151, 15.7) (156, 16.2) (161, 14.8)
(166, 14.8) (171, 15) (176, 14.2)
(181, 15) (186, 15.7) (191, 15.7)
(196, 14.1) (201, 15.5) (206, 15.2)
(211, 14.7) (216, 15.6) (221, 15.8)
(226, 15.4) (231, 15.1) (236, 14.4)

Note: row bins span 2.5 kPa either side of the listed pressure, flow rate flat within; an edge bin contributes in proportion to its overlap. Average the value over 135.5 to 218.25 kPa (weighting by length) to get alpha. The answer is 15.1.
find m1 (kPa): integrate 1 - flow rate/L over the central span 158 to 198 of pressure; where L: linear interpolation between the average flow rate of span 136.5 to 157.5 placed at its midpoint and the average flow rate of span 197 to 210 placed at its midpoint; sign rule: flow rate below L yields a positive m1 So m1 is 0.8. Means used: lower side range 15.4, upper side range 15.1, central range 14.9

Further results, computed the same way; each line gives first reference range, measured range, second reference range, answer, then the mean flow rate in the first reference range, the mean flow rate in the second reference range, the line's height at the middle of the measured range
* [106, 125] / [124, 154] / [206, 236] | 0.2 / 15.3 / 15.2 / 15.3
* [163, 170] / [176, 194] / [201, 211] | -0.3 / 14.8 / 15.2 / 15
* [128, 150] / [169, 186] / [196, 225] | 0.4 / 15.1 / 15.3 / 15.2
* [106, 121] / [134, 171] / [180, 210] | 0.1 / 15.5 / 15.2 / 15.3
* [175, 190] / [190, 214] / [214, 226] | 0.6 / 15.1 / 15.6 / 15.4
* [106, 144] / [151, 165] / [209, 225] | -0.2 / 15.1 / 15.4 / 15.2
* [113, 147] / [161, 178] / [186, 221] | 0.5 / 15.1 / 15.2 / 15.2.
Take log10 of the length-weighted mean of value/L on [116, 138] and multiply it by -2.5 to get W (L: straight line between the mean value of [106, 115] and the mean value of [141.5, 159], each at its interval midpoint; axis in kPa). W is 0.02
